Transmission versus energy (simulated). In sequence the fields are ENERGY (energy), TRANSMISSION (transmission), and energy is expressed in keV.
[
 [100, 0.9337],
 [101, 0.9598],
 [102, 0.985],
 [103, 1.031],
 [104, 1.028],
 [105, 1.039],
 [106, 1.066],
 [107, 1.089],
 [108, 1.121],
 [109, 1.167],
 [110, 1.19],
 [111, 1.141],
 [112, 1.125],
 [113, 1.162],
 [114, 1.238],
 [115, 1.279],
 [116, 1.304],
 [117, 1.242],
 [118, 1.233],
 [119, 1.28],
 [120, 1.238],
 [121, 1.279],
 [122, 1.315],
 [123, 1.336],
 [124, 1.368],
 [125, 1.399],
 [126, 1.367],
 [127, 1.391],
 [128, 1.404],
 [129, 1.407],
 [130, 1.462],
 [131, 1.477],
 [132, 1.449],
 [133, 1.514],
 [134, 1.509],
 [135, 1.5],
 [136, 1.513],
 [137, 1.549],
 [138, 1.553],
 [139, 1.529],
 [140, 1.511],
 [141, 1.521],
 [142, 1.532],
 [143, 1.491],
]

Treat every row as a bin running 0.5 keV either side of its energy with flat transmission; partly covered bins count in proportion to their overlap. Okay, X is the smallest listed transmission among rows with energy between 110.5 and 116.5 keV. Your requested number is 1.125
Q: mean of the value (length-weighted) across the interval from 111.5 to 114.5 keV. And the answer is 1.18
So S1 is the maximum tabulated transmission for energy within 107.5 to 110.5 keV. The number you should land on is 1.19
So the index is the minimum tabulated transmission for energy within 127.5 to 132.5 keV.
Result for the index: 1.404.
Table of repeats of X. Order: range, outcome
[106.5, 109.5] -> 1.089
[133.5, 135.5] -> 1.5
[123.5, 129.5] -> 1.367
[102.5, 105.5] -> 1.028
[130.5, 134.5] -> 1.449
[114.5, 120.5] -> 1.233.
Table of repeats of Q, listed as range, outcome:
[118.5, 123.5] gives 1.29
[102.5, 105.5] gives 1.03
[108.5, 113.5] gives 1.16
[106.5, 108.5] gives 1.1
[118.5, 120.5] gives 1.26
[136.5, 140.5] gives 1.54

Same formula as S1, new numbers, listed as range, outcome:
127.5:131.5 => 1.477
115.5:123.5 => 1.336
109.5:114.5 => 1.238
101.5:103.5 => 1.031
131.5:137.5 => 1.549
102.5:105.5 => 1.039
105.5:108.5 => 1.121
